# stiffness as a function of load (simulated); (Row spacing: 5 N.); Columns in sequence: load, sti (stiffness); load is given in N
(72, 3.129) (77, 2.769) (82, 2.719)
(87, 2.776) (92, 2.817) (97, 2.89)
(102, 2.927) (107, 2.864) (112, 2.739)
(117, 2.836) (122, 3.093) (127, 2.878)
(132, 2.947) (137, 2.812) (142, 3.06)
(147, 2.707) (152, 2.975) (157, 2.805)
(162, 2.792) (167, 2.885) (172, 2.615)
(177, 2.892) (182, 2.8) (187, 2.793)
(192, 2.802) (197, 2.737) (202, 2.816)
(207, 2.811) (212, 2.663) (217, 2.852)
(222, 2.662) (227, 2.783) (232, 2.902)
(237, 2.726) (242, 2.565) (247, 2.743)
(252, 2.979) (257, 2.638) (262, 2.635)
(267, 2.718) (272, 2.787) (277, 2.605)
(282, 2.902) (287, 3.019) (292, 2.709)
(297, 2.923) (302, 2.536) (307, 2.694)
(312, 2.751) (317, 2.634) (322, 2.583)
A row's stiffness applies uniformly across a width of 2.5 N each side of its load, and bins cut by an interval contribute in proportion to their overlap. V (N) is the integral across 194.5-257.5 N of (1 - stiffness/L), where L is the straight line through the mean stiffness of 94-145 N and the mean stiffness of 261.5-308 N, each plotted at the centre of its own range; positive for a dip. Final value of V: 1.0 N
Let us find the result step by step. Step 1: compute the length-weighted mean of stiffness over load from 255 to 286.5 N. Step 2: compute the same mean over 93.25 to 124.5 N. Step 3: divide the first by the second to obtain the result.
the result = 0.9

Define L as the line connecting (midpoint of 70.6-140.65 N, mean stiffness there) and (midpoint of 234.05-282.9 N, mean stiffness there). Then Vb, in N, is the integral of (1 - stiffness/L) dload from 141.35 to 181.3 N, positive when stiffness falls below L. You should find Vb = -0.2 N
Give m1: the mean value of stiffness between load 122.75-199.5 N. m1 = 2.84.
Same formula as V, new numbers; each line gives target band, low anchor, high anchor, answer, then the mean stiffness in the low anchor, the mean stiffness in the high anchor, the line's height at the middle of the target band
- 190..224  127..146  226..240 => 0.8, 2.91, 2.8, 2.83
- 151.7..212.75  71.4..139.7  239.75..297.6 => 0.5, 2.86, 2.76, 2.82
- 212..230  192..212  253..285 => 0.0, 2.77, 2.73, 2.76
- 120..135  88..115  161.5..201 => -0.7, 2.84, 2.79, 2.83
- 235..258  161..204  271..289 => 0.6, 2.79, 2.83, 2.81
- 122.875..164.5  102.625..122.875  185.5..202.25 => -0.6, 2.87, 2.78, 2.84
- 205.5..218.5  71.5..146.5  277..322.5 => 0.2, 2.87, 2.75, 2.81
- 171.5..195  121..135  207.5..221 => 0.3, 2.95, 2.75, 2.83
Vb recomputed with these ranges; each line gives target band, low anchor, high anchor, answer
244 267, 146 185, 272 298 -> 0.64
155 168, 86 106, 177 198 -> -0.02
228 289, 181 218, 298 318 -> -0.97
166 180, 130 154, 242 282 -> 0.33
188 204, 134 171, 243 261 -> 0.15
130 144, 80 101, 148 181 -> -0.59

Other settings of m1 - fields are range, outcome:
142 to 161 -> 2.86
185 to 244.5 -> 2.76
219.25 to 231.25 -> 2.75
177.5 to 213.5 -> 2.78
